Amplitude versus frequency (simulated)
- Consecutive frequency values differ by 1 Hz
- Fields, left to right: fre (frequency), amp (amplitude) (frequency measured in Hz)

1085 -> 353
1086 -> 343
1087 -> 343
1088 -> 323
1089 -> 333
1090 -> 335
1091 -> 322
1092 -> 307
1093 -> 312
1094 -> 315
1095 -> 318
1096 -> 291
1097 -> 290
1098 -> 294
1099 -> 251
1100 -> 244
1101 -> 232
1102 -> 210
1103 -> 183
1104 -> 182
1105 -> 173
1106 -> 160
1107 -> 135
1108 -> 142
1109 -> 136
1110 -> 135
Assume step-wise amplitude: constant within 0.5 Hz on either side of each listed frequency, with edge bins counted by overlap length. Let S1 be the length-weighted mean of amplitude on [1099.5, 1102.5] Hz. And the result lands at 229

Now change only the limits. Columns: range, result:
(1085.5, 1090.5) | 335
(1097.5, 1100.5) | 263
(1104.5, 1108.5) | 152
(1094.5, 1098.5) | 298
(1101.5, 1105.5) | 187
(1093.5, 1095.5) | 316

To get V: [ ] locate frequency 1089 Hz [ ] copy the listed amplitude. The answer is 333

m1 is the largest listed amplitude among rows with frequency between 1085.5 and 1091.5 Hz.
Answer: 343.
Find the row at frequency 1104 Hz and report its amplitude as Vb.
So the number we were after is 182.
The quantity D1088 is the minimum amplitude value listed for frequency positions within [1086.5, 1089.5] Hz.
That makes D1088 323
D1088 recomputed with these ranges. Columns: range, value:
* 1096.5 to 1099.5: 251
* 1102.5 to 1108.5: 135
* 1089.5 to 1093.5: 307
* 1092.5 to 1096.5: 291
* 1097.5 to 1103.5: 183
